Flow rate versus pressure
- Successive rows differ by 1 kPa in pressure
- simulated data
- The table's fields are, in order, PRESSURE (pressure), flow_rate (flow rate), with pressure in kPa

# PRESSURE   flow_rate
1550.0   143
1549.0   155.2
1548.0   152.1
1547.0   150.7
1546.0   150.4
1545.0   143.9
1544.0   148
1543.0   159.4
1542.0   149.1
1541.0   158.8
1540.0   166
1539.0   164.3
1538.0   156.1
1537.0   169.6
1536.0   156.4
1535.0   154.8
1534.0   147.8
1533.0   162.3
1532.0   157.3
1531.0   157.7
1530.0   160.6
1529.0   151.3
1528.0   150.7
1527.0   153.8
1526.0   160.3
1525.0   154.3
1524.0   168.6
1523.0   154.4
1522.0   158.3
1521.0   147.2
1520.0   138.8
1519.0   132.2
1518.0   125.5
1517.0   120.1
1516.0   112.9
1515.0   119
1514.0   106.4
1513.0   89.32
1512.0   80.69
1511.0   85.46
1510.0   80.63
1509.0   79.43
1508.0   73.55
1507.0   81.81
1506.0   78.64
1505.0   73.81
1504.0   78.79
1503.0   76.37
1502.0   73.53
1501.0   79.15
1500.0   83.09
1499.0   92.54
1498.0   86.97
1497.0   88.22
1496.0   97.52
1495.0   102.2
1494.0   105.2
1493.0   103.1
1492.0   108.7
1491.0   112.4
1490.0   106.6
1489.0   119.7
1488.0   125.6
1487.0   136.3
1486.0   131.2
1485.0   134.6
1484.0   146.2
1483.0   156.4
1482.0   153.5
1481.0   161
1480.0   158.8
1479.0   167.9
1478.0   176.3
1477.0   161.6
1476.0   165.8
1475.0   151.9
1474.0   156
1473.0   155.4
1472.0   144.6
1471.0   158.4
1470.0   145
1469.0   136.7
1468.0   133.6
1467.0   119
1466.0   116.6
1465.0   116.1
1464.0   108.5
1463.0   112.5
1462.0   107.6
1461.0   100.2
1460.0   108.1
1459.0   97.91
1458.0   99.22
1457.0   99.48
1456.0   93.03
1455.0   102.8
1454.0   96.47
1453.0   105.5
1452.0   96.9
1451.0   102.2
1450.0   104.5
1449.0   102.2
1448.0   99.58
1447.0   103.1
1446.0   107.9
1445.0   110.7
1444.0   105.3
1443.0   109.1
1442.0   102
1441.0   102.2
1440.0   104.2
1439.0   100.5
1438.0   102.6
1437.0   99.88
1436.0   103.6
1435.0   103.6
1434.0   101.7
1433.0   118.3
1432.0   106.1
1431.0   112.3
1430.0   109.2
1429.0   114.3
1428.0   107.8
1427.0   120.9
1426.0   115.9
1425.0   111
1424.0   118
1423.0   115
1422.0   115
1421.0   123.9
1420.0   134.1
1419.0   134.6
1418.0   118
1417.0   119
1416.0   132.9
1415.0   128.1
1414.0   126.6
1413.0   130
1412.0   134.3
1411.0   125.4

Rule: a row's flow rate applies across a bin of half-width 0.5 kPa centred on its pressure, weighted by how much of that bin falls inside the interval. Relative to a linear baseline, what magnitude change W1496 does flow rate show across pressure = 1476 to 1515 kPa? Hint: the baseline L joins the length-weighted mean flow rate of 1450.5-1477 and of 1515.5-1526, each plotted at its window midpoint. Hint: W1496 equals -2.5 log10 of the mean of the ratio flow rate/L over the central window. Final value 0.19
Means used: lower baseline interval 121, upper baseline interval 142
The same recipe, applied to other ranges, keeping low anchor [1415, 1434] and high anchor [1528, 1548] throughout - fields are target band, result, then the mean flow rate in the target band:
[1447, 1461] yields 0.26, 101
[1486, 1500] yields 0.30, 107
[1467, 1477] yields -0.11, 149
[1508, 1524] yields 0.27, 116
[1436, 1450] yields 0.19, 104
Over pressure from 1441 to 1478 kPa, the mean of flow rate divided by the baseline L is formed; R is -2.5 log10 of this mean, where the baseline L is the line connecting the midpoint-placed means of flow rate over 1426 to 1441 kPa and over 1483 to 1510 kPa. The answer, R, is -0.14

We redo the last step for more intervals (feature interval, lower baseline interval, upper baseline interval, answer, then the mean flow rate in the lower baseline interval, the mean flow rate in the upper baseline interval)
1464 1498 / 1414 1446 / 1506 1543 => -0.08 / 113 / 135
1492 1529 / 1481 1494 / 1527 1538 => 0.30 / 128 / 157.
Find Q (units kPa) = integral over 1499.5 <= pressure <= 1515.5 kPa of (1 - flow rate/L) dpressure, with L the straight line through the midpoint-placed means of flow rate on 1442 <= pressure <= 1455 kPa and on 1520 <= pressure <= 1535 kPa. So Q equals 6.6 kPa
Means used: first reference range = 104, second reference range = 155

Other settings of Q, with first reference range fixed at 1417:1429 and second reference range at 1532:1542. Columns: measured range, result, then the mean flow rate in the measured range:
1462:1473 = 0.45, 129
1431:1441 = 1.53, 105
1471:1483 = -1.84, 159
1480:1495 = 1.35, 129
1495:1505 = 4.22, 84.4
